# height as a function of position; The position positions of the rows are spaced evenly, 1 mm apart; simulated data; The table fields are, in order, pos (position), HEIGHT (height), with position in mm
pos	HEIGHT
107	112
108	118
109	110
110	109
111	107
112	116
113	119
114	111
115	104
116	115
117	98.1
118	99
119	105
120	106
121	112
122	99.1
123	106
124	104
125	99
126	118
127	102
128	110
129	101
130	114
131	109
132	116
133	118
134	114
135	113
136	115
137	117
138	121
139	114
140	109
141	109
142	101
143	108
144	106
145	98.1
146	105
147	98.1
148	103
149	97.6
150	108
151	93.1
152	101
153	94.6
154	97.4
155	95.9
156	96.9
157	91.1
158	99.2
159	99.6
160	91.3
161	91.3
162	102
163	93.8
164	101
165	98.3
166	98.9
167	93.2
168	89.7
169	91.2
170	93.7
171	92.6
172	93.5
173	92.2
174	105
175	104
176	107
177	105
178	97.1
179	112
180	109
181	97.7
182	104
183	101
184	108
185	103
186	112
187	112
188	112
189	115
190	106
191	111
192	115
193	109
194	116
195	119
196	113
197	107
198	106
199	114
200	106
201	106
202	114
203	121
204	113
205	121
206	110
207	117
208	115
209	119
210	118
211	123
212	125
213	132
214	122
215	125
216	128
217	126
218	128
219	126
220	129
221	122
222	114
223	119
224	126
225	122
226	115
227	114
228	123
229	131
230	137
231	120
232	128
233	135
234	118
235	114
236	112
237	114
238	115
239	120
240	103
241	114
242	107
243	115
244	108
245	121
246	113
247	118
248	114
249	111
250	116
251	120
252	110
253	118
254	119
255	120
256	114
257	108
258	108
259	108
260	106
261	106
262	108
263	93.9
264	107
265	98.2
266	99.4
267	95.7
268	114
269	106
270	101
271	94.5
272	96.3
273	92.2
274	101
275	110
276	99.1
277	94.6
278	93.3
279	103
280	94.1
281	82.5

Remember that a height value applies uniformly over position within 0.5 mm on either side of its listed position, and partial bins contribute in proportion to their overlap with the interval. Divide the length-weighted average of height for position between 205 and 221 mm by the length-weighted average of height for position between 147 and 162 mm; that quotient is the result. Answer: 1.3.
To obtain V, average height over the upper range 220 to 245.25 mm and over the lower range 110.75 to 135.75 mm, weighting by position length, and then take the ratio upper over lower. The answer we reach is 1.1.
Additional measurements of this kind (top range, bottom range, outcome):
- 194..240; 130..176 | 1.17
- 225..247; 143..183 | 1.19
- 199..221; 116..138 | 1.10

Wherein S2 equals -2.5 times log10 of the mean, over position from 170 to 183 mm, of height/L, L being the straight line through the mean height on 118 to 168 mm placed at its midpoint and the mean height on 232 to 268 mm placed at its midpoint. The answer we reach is 0.05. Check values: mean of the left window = 104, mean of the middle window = 101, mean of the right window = 112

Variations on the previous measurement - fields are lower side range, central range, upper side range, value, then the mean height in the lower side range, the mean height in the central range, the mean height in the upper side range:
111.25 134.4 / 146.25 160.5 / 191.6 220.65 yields 0.147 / 108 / 97.8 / 118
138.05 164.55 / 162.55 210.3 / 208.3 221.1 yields 0.074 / 101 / 107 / 125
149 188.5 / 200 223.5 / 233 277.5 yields -0.154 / 99.7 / 120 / 109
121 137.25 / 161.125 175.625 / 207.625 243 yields 0.186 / 110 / 96.3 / 121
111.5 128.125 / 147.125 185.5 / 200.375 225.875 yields 0.155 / 107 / 98.8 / 121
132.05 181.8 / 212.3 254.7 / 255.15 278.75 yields -0.169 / 102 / 120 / 103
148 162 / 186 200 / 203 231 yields 0.007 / 97.1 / 112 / 122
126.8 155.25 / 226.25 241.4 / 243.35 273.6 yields -0.114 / 107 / 120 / 108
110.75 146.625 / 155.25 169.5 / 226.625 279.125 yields 0.146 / 109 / 95.5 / 111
